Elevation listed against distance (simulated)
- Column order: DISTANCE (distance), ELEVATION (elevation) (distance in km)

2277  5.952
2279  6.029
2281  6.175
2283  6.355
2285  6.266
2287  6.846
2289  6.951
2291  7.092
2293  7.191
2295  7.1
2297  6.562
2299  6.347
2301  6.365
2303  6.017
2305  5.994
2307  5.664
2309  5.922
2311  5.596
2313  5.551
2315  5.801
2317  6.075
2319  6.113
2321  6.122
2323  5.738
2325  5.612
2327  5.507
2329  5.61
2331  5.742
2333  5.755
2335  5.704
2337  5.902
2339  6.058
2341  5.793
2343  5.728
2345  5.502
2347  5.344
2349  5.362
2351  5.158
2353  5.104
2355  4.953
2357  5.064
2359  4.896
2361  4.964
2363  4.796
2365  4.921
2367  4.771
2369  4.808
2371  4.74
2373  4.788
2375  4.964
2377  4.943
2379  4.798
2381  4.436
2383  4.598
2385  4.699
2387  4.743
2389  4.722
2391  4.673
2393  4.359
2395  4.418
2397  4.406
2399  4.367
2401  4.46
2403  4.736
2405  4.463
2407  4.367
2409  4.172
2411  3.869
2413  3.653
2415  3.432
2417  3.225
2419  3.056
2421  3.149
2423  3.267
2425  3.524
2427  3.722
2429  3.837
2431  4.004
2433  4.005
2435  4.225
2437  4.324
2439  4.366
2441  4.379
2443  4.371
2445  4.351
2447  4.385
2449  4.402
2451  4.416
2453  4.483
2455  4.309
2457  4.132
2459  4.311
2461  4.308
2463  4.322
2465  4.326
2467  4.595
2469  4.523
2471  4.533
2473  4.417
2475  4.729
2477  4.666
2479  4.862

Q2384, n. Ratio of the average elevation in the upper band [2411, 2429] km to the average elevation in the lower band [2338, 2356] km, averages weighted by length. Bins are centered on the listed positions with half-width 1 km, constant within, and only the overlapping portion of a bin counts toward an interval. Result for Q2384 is 0.6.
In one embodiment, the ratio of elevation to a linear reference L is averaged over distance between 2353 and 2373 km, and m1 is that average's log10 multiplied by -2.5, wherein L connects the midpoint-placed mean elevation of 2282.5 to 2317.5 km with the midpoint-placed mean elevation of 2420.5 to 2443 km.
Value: 0.06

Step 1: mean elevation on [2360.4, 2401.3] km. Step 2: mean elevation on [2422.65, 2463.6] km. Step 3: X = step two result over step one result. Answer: 0.9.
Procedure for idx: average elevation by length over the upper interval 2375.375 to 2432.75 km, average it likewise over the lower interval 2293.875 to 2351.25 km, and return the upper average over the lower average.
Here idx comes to 0.7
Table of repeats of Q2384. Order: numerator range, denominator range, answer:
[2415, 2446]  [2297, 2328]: 0.65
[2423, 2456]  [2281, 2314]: 0.66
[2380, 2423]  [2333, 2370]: 0.79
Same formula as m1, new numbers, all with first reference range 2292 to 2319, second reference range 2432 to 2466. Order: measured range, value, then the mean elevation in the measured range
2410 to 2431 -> 0.32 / 3.5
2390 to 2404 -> 0.11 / 4.49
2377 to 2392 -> 0.10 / 4.69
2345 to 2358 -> 0.08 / 5.19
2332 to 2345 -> -0.01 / 5.8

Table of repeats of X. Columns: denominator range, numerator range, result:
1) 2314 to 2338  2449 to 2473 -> 0.76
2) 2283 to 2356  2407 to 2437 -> 0.62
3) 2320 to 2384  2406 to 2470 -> 0.77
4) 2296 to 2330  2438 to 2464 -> 0.73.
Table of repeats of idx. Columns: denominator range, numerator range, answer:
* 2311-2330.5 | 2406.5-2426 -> 0.61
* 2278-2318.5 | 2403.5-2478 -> 0.66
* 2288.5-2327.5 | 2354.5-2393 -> 0.78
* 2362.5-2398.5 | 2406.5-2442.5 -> 0.81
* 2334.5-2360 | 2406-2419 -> 0.69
